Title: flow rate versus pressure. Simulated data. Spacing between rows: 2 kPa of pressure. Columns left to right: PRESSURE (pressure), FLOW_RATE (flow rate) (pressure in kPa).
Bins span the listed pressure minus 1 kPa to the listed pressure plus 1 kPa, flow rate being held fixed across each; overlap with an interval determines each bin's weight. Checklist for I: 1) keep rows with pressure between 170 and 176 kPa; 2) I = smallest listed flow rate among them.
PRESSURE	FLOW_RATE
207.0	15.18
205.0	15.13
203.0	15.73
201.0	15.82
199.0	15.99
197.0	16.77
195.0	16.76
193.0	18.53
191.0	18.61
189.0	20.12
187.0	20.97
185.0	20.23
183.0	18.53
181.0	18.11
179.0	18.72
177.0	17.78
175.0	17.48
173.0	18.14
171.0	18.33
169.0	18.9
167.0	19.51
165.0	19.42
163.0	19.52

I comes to 17.48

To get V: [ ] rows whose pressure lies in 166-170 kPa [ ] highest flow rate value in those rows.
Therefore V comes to 19.51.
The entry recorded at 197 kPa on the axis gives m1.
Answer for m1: 16.77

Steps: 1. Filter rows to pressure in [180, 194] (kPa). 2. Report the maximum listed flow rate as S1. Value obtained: 20.97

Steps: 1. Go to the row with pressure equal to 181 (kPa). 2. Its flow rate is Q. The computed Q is 18.11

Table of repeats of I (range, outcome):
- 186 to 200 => 15.99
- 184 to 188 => 20.23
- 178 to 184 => 18.11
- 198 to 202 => 15.82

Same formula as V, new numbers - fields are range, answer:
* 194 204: 16.77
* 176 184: 18.72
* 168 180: 18.9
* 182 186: 20.23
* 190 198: 18.61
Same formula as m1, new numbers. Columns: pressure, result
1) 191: 18.61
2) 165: 19.42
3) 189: 20.12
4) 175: 17.48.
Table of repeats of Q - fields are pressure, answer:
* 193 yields 18.53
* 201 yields 15.82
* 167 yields 19.51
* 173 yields 18.14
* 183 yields 18.53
